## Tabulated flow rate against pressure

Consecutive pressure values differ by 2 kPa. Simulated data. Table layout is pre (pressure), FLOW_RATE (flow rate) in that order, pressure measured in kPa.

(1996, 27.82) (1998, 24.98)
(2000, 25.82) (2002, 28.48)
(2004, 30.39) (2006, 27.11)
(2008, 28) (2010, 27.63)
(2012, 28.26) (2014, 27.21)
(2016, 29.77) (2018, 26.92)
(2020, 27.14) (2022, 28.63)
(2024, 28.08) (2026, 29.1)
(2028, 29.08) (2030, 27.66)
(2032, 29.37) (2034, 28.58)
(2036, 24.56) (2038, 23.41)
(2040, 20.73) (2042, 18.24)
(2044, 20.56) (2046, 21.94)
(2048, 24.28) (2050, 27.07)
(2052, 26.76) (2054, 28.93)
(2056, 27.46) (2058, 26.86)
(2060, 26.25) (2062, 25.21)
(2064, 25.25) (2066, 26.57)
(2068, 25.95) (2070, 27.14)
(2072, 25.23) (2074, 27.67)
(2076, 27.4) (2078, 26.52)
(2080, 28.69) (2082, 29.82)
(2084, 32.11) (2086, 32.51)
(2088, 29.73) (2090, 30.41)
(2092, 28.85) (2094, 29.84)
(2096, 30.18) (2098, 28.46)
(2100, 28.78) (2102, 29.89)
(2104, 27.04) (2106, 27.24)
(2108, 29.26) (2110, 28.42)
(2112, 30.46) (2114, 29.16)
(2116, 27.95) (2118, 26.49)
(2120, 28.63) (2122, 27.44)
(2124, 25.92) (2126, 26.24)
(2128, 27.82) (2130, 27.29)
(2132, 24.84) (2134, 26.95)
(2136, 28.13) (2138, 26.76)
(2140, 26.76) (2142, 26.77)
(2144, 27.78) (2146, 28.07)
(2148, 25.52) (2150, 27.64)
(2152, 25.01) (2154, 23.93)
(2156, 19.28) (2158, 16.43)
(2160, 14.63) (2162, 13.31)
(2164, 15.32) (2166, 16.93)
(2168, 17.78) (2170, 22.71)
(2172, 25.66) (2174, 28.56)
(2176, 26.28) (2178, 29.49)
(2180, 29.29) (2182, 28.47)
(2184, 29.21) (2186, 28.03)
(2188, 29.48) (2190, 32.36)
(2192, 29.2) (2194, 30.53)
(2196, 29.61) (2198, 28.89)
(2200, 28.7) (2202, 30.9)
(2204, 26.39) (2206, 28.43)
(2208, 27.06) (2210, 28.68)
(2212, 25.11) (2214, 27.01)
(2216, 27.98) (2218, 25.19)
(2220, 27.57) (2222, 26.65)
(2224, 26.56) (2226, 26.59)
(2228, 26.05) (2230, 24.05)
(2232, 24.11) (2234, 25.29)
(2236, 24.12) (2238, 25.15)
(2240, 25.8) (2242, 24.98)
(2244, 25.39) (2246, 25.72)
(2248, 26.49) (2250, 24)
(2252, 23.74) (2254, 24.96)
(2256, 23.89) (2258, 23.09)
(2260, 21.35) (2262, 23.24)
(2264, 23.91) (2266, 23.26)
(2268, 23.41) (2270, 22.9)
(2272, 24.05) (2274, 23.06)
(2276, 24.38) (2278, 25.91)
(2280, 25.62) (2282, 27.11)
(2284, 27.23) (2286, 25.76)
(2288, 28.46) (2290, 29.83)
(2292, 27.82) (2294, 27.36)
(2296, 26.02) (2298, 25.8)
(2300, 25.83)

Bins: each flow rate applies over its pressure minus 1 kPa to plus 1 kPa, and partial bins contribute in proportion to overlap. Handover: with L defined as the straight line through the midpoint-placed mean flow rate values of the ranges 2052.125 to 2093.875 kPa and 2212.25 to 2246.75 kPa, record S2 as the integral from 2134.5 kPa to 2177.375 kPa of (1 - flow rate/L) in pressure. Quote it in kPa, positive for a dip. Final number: 5.90 kPa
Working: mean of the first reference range 27.9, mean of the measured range 23.1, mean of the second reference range 25.8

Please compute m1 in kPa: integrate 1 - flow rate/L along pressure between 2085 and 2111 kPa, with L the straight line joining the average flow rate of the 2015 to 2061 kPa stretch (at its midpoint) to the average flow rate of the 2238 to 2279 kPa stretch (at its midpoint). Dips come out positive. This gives -3.7 kPa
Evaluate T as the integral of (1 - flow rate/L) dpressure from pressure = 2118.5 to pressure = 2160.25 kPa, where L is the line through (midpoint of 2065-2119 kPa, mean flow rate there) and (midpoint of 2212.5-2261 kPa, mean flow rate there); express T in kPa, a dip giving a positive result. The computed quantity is 3.0 kPa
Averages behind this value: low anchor 28.6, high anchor 25.2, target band 25.5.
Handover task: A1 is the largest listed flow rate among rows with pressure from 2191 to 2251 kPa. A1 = 30.9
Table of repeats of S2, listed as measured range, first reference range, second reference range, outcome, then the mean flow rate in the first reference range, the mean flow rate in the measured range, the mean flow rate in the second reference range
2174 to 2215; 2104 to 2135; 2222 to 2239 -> -4.08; 27.6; 28.7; 25.3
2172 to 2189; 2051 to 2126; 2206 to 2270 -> -1.37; 28.1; 28.4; 25.2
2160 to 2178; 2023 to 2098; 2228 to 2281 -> 3.20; 27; 21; 24.3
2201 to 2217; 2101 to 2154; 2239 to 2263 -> -1.44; 27.4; 27.7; 24.4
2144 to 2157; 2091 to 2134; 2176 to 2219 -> 1.45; 28.1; 25.1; 28.5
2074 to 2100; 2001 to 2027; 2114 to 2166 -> -3.36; 28.2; 29.4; 24.5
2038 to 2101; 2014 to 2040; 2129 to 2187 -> -1.23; 27.4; 26.9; 24.4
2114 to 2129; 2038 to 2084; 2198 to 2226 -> -0.52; 25.8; 27.3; 27.4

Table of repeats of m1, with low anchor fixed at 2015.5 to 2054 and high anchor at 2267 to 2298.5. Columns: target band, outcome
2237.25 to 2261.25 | 1.3 kPa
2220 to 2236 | 0.2 kPa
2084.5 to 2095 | -1.8 kPa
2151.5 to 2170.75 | 5.7 kPa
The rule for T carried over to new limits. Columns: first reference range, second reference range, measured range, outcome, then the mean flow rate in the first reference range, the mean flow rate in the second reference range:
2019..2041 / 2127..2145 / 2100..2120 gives -1.1 kPa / 26.9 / 27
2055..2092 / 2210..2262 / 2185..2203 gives -2.6 kPa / 27.8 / 25.3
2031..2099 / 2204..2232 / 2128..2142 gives -0.1 kPa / 26.8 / 26.6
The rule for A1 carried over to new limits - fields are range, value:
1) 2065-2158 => 32.51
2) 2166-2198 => 32.36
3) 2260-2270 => 23.91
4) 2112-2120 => 30.46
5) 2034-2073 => 28.93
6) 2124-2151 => 28.13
